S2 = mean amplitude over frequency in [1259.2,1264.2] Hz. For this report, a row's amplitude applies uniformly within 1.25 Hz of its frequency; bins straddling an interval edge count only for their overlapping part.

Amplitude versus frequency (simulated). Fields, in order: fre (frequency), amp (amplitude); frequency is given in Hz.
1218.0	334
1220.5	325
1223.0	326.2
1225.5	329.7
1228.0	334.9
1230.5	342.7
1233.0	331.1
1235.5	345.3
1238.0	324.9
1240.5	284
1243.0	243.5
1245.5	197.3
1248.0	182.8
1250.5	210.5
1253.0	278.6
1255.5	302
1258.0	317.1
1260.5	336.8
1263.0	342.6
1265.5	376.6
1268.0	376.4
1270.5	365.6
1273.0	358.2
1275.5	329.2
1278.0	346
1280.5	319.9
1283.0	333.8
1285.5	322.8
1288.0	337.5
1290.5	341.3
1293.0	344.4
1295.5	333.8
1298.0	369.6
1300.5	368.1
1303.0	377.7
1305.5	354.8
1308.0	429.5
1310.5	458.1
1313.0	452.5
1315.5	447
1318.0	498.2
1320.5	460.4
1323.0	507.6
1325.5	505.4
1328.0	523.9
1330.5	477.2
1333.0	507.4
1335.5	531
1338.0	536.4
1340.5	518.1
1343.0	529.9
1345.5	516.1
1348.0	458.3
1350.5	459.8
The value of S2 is 339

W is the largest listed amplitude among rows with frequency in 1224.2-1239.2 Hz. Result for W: 345.3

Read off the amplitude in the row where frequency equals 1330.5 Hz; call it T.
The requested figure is 477.2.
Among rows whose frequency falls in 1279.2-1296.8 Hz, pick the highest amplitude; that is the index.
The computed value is 344.4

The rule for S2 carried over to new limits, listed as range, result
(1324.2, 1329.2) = 514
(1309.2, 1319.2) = 464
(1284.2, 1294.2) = 336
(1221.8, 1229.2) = 330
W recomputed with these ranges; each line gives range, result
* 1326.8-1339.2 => 536.4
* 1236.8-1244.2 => 324.9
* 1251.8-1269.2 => 376.6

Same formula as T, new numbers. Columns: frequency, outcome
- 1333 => 507.4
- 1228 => 334.9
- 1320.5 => 460.4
